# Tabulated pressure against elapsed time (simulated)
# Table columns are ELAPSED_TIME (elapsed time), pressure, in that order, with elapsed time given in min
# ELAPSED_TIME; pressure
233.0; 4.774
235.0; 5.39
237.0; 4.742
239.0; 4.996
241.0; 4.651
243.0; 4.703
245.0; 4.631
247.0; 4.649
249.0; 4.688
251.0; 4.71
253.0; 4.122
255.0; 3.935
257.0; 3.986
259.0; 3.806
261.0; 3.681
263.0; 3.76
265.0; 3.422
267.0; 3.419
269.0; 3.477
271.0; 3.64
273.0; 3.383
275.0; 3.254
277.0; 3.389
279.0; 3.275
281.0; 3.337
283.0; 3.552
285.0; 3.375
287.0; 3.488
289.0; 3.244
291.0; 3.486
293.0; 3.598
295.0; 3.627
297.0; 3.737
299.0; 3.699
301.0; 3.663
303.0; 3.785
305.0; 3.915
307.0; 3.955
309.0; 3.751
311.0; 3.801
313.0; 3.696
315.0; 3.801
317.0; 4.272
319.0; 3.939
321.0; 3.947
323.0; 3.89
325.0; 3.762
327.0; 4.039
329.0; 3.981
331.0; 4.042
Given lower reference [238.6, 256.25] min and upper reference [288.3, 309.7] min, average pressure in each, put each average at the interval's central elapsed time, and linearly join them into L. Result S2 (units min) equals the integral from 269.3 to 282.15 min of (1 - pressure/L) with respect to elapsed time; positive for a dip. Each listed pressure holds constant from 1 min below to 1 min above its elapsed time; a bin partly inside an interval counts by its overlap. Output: 2.2 min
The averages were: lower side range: 4.54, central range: 3.39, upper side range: 3.68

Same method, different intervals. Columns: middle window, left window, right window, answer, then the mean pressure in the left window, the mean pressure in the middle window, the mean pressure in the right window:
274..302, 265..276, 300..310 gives 1.1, 3.43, 3.48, 3.81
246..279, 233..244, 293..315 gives 4.9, 4.89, 3.82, 3.76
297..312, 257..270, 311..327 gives 0.2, 3.62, 3.79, 3.9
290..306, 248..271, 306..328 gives 0.9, 3.9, 3.69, 3.9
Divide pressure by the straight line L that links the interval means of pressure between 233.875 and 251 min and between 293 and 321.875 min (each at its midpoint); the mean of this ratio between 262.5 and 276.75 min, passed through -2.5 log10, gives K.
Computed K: 0.26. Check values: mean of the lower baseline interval 4.8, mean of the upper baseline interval 3.82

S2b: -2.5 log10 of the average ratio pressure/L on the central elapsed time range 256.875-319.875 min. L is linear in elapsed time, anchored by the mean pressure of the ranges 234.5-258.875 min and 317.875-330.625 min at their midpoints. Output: 0.16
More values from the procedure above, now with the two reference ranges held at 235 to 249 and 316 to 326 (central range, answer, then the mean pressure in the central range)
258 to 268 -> 0.25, 3.62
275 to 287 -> 0.28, 3.38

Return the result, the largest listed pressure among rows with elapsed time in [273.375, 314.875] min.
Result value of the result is 3.955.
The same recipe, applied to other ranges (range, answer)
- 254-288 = 3.986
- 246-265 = 4.71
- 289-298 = 3.737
